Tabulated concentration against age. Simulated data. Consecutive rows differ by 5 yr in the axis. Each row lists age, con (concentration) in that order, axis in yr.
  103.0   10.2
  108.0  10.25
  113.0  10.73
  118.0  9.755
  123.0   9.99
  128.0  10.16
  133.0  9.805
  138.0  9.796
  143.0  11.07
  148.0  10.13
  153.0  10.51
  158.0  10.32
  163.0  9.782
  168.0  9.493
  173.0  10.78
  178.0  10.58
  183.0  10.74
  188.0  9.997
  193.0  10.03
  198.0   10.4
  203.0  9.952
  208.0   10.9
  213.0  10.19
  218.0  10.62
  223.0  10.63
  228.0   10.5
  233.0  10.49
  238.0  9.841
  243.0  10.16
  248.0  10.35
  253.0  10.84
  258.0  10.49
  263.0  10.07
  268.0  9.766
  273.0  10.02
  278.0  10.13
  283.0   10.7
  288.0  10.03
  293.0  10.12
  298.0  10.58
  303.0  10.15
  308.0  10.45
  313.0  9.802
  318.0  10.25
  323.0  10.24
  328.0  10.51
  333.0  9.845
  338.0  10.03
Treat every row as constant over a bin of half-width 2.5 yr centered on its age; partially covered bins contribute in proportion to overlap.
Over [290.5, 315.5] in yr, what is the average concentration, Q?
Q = 10.2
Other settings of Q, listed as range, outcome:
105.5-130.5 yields 10.2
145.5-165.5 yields 10.2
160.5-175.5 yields 10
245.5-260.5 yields 10.6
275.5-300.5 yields 10.3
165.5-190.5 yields 10.3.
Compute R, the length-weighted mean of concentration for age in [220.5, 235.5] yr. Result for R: 10.5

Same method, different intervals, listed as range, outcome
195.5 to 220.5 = 10.4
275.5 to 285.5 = 10.4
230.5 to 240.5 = 10.2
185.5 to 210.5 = 10.3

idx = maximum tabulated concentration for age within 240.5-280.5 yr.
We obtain 10.84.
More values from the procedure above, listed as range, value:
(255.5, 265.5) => 10.49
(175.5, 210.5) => 10.9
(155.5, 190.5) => 10.78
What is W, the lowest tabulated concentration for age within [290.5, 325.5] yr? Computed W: 9.802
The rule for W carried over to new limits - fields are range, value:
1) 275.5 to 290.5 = 10.03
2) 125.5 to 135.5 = 9.805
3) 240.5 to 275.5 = 9.766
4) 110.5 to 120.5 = 9.755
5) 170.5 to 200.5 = 9.997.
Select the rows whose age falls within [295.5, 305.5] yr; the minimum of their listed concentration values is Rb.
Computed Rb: 10.15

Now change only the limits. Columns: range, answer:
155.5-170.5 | 9.493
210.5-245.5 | 9.841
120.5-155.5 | 9.796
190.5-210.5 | 9.952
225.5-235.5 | 10.49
